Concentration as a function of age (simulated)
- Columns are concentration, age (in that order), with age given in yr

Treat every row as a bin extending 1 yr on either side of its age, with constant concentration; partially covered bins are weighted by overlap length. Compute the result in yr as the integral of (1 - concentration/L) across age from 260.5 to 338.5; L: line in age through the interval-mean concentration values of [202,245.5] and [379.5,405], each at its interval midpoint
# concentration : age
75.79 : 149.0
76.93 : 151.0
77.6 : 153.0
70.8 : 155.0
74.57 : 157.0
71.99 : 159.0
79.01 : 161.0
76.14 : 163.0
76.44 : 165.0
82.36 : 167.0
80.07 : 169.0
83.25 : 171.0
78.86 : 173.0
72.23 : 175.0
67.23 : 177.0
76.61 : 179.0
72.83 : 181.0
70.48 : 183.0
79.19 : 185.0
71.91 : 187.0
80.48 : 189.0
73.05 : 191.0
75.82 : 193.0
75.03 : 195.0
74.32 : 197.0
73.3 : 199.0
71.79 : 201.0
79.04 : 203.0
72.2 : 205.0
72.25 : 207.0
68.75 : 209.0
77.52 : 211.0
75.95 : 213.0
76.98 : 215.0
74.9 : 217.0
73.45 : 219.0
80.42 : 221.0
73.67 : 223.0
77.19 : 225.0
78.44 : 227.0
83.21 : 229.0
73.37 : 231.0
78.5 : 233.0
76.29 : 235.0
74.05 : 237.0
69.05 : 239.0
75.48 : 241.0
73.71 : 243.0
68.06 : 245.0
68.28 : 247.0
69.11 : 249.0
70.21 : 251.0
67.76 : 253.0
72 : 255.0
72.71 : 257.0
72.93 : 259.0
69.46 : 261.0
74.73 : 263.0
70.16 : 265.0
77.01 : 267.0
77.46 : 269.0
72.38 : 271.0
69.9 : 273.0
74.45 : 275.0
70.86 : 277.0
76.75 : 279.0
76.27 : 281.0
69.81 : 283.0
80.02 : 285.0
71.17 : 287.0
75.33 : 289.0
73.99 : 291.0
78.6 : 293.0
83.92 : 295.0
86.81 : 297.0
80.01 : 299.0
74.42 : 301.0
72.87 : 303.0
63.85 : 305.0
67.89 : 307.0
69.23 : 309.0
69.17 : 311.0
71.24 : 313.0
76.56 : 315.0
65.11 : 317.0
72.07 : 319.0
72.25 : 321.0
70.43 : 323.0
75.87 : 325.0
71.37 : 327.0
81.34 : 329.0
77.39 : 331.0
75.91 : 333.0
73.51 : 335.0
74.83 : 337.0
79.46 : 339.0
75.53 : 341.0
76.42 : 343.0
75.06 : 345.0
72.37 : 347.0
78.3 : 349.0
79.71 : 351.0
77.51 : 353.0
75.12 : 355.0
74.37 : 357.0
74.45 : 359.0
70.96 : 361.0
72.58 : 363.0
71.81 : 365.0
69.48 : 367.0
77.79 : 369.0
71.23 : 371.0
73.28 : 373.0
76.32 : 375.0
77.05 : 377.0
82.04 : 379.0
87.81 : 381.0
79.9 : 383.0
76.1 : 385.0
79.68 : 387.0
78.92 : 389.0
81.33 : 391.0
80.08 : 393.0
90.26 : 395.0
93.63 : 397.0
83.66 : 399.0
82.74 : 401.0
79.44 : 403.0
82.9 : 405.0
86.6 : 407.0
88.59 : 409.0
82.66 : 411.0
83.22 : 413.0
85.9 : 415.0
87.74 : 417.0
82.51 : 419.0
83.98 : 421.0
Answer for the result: 4.54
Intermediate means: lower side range 75.2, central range 74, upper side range 82.8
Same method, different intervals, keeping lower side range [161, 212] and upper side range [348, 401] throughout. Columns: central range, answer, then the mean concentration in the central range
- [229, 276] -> 2.2 yr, 72.7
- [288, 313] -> 0.8 yr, 74.5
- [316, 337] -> 1.1 yr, 73.6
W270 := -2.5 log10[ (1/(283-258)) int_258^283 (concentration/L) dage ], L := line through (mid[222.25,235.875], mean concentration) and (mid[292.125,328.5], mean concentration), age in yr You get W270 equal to 0.03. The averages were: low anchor 77.3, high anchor 73.5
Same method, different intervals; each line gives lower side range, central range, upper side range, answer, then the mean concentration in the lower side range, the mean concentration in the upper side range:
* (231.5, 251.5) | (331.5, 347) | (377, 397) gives 0.05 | 72.4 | 82.1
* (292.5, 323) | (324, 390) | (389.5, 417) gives 0.04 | 73.4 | 84.7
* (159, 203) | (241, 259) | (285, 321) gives 0.06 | 75.7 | 73.8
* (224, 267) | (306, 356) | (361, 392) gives 0.02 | 73.2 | 76.8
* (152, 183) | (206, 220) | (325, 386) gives 0.02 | 75.8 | 76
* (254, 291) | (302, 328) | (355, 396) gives 0.07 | 73.5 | 77.2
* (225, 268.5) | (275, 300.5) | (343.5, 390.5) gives -0.04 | 73.2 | 76.2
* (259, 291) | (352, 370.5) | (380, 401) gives 0.10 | 73.7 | 83.1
